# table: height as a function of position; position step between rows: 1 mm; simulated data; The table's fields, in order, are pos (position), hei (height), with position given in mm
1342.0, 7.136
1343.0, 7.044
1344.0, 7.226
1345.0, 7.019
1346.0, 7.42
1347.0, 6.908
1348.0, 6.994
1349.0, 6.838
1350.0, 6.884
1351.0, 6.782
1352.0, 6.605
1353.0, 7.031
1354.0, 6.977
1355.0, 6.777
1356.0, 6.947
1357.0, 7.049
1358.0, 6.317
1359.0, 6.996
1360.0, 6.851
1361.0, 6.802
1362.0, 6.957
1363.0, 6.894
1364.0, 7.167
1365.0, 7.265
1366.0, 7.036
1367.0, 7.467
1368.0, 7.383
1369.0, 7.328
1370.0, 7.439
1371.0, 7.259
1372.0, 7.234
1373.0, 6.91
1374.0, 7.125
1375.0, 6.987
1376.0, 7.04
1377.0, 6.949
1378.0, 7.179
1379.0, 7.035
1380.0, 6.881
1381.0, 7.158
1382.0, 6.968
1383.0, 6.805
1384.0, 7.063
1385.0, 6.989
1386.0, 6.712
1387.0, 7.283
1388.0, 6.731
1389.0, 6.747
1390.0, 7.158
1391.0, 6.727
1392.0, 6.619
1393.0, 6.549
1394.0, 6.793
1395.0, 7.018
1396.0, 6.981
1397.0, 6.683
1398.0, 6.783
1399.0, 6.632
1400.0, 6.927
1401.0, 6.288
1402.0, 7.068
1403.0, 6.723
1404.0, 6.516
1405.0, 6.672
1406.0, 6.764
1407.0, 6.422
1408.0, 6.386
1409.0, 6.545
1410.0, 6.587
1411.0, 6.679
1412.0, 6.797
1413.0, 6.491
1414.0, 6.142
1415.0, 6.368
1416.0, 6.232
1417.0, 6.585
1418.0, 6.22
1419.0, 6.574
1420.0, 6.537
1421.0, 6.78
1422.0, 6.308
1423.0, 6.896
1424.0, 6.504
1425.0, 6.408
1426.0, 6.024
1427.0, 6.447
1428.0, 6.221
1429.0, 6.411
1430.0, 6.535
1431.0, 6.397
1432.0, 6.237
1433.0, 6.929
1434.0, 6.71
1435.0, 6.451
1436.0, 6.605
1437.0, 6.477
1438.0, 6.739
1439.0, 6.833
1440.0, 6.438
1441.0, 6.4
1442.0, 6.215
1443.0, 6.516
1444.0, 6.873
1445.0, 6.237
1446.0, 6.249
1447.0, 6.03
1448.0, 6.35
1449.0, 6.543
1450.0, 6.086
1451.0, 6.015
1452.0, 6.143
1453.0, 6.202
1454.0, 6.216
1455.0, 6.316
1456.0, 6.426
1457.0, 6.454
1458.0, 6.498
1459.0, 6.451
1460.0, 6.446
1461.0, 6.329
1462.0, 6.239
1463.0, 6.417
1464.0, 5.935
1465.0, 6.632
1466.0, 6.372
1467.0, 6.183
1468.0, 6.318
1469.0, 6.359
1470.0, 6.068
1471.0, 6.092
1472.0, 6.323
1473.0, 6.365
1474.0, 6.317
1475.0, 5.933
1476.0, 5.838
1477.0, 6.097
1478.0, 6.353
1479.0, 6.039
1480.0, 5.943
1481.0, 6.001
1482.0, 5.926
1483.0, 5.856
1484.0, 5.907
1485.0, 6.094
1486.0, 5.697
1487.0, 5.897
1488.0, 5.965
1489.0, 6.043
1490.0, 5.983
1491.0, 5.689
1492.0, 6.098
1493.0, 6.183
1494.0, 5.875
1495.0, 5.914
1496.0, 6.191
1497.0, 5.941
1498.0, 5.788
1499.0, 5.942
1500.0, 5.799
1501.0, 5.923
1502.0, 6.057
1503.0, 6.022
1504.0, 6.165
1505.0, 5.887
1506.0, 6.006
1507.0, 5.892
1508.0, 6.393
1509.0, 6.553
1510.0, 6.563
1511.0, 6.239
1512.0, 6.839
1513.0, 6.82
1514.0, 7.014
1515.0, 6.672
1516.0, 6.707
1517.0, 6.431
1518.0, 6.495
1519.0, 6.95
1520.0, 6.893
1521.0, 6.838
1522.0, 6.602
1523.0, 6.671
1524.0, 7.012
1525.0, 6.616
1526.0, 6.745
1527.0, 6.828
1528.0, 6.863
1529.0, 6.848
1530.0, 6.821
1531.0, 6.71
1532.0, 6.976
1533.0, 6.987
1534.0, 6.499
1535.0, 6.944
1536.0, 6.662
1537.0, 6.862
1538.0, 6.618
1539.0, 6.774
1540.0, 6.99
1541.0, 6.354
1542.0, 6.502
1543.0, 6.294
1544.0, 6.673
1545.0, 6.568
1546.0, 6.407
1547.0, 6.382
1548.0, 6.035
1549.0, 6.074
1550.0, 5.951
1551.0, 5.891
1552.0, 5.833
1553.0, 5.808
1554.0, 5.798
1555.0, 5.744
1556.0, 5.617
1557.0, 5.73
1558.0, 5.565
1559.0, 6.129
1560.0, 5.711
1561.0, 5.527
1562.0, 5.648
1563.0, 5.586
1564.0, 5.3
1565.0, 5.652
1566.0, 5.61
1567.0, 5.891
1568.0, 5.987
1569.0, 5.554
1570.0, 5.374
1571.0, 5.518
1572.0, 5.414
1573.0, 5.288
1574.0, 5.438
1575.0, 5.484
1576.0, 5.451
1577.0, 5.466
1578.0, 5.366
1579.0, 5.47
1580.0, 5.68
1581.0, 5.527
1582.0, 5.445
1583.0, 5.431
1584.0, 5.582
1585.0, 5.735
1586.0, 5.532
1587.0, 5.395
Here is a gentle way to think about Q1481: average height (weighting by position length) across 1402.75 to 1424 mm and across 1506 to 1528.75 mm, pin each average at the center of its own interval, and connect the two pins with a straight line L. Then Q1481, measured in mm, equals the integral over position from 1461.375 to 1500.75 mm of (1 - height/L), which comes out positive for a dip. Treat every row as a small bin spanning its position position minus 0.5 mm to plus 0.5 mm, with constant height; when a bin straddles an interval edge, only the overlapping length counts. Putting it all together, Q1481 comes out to 3.2 mm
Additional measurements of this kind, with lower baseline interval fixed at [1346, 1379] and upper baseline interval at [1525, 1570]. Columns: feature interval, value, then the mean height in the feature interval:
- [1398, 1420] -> 0.8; 6.56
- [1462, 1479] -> 0.9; 6.22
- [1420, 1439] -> 0.6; 6.51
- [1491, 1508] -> 1.2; 5.98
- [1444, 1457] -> 0.7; 6.27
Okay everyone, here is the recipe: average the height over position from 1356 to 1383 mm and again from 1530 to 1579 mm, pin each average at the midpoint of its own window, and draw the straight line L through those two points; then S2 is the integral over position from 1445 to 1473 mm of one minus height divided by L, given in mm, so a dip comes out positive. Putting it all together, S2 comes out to 1.1 mm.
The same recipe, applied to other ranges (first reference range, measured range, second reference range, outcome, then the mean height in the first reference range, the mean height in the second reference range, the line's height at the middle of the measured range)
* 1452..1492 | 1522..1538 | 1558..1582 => -2.7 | 6.16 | 5.57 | 5.81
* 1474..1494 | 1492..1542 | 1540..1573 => -4.7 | 5.98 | 5.89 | 5.94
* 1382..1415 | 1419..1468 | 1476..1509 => -0.3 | 6.73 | 5.99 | 6.37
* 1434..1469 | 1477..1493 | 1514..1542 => 1.4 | 6.38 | 6.75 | 6.54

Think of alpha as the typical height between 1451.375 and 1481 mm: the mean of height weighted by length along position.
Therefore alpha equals 6.25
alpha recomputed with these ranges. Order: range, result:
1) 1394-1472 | 6.46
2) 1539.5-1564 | 6.02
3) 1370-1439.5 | 6.71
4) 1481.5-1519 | 6.16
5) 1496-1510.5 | 6.07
